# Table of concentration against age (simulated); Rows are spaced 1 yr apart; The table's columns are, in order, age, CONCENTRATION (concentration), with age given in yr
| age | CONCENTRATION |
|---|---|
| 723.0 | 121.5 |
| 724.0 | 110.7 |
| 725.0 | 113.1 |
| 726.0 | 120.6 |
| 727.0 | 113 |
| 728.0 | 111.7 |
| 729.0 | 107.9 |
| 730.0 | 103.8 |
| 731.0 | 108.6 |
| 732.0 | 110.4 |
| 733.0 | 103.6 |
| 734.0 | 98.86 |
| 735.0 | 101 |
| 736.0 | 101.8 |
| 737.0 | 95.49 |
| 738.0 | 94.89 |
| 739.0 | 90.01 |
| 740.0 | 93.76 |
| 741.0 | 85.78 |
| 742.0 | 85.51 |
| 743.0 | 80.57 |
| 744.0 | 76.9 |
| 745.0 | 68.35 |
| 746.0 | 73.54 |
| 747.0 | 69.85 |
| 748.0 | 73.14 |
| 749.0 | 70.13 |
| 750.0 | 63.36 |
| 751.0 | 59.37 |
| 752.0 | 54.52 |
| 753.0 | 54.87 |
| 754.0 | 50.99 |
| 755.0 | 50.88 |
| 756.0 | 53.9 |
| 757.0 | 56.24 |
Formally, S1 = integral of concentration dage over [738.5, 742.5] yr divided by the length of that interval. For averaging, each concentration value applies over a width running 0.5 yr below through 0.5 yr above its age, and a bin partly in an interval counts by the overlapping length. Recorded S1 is 88.8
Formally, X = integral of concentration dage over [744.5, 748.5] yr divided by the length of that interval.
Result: 71.2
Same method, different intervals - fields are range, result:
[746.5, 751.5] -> 67.2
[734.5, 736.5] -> 101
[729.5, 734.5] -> 105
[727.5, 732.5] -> 108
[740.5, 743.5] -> 84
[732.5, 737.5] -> 100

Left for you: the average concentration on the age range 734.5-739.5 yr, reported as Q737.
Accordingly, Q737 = 96.6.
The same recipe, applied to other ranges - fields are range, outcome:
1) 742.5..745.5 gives 75.3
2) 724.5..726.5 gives 117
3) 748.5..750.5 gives 66.7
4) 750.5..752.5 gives 56.9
